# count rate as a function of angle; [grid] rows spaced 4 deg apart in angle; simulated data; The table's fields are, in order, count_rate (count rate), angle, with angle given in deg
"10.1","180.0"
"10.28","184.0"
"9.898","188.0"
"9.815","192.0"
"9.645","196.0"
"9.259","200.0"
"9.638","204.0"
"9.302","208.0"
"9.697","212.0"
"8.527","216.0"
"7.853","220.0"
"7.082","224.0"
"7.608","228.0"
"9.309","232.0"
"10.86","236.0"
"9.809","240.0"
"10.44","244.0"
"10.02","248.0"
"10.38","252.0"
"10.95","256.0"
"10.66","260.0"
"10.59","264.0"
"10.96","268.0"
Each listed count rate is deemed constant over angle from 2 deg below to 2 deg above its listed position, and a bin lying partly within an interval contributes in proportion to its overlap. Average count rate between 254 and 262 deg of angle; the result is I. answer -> 10.8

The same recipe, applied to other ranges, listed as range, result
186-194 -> 9.86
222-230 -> 7.34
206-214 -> 9.5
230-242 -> 9.99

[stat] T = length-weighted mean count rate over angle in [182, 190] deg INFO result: 10.1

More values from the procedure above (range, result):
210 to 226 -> 8.29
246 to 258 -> 10.4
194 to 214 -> 9.51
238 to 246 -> 10.1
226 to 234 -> 8.46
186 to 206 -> 9.65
